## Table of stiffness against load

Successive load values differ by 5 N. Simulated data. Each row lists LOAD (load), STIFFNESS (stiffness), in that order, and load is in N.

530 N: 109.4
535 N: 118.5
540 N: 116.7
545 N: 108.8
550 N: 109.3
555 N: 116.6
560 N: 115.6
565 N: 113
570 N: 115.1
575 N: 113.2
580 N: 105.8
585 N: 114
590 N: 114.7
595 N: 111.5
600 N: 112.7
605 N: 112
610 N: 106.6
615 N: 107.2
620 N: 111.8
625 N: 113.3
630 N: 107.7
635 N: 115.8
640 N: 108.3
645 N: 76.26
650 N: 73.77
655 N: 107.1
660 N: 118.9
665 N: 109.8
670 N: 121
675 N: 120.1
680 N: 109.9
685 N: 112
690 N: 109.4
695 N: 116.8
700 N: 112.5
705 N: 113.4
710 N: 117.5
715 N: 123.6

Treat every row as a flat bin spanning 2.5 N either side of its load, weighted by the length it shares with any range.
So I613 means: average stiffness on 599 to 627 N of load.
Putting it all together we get 110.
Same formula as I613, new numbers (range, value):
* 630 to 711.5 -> 109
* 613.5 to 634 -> 111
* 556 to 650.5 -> 109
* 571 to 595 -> 112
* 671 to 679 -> 118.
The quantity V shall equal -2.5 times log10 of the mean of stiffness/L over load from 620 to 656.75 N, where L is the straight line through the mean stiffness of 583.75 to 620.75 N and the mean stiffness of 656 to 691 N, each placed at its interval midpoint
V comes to 0.12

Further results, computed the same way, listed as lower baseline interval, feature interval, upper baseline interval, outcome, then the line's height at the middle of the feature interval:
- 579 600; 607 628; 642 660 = -0.08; 102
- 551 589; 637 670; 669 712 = 0.13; 114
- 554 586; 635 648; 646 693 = 0.14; 110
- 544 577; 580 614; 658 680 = 0.03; 114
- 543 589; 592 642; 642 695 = -0.01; 109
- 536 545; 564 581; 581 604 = 0.01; 113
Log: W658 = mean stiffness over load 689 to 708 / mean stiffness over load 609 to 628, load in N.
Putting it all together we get 1.03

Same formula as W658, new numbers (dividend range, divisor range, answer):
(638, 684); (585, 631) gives 0.95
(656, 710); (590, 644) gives 1.04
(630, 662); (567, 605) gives 0.89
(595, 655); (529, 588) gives 0.92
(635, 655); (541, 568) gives 0.82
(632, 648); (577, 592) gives 0.89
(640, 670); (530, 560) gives 0.88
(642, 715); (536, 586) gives 0.96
